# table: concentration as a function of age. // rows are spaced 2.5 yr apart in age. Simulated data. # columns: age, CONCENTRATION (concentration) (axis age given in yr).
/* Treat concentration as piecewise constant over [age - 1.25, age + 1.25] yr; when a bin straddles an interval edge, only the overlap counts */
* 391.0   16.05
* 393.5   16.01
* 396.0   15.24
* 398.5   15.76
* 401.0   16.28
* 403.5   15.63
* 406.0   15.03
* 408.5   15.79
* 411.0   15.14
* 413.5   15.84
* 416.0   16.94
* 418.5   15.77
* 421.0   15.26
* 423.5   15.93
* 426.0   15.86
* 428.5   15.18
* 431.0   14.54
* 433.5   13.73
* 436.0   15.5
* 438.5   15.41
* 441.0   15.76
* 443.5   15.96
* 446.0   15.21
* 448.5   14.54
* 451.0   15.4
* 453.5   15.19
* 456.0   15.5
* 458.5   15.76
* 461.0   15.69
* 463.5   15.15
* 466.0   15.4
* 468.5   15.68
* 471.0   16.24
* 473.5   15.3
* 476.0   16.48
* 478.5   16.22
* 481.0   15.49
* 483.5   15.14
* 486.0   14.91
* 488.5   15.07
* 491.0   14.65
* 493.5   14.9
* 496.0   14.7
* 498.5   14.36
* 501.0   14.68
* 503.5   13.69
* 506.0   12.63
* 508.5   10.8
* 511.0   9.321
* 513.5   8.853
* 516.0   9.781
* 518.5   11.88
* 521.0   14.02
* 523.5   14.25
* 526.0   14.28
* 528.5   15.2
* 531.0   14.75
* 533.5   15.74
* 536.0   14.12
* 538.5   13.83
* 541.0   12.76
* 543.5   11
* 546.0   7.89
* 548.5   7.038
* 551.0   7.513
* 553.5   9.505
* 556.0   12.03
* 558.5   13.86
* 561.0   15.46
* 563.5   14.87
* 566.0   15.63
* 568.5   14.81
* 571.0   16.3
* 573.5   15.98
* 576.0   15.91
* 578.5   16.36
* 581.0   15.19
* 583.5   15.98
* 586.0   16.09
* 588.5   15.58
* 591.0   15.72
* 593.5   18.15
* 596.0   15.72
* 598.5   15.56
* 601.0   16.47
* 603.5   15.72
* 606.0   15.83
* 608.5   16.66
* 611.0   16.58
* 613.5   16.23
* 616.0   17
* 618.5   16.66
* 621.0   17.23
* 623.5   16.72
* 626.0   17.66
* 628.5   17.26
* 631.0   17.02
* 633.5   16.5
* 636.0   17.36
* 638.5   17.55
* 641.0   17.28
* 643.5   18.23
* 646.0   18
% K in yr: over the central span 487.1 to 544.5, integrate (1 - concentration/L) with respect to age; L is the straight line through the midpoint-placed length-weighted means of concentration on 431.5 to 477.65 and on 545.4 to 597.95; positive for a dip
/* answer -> 5.8 yr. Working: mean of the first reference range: 15.4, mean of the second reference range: 14.2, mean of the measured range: 13.3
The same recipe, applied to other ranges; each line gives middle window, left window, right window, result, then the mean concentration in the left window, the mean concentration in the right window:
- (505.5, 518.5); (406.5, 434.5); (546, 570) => 2.9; 15.5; 12.1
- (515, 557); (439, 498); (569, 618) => 9.8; 15.4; 16.1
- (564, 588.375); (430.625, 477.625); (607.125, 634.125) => 1.1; 15.4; 16.9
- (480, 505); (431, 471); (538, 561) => -2.5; 15.3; 10.8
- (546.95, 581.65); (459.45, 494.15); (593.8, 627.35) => 5.7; 15.5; 16.5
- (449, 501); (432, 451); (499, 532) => -4.9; 15.2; 12.6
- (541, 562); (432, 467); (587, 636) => 7.2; 15.3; 16.6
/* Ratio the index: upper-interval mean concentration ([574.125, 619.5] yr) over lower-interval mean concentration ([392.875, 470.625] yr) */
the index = 1.0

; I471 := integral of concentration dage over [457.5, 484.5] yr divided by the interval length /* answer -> 15.7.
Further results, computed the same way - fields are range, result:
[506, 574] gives 12.6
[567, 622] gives 16.2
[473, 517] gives 13.7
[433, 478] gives 15.5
